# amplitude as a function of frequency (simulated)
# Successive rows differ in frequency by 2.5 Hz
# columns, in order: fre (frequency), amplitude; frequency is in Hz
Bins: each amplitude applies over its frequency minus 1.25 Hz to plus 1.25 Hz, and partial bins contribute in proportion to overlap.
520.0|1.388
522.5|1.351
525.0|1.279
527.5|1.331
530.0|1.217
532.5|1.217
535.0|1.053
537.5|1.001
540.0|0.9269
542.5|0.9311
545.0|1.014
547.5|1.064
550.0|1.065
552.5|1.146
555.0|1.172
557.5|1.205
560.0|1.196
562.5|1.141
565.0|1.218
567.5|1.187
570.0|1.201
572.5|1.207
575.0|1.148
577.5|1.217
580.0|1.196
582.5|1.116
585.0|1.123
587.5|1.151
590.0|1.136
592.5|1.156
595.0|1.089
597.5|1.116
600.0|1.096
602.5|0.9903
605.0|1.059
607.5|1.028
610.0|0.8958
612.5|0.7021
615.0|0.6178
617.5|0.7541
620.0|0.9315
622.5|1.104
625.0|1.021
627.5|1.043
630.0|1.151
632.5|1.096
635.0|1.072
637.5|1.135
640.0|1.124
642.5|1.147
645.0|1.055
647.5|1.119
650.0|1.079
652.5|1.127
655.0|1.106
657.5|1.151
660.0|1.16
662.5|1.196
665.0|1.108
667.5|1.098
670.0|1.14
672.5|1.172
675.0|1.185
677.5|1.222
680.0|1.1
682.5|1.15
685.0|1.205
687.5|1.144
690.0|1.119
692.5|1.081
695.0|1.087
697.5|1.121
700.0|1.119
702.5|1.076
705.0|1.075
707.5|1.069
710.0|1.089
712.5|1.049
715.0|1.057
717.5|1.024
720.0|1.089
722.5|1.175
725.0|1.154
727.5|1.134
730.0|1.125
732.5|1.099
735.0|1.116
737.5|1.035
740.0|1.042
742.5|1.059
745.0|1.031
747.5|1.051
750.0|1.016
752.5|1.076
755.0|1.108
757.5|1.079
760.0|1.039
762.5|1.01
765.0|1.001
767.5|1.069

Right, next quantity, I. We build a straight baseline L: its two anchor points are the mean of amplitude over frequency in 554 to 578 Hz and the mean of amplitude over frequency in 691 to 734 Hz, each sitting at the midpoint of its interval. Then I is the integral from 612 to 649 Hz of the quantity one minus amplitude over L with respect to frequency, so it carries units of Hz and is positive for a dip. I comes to 4.4 Hz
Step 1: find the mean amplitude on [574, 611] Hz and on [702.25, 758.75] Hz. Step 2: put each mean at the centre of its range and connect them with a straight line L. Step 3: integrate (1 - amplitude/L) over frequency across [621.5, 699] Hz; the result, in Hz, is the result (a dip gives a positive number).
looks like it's -2.29 Hz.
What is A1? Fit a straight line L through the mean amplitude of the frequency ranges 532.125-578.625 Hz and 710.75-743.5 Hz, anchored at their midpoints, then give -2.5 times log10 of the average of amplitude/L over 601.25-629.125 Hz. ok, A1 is 0.20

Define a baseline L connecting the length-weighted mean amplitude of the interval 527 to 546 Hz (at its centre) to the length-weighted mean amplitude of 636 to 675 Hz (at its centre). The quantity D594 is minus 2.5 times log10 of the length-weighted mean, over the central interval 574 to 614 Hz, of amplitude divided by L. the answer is 0.03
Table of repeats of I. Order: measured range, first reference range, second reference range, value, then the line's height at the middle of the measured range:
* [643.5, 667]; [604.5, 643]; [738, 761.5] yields -2.7 Hz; 1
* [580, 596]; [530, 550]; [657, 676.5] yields -0.7 Hz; 1.08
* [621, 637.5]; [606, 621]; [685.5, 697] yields -3.7 Hz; 0.883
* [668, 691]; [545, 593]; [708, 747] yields -1.1 Hz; 1.11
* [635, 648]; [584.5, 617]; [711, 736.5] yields -0.9 Hz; 1.04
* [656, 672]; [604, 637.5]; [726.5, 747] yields -2.2 Hz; 1.01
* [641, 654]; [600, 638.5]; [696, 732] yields -1.2 Hz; 1.01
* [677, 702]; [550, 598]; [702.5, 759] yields -0.7 Hz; 1.1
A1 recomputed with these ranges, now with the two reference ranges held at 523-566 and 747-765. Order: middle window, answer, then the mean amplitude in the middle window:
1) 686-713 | -0.02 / 1.1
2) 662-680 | -0.07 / 1.15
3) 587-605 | 0.01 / 1.1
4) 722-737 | -0.07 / 1.13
